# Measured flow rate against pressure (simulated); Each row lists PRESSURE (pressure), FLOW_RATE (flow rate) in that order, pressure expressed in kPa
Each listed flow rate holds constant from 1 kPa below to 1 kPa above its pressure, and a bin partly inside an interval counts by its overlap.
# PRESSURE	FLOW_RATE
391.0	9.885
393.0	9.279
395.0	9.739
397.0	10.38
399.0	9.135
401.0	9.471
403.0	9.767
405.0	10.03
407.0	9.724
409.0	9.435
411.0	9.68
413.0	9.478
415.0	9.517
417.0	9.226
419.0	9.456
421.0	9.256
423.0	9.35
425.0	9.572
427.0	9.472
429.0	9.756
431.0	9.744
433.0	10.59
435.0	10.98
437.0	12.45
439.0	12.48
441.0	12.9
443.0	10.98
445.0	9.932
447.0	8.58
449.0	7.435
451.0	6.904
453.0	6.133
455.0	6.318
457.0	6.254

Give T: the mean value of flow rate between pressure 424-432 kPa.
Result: 9.64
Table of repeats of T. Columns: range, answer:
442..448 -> 9.83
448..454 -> 6.82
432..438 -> 11.3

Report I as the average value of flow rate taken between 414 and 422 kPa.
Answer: 9.36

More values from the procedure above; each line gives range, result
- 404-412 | 9.72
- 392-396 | 9.51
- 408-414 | 9.53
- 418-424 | 9.35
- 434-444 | 12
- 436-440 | 12.5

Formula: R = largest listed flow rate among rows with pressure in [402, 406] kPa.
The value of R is 10.03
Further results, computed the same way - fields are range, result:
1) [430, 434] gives 10.59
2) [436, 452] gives 12.9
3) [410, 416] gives 9.68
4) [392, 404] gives 10.38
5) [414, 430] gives 9.756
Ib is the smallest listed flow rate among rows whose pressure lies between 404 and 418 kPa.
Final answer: 9.226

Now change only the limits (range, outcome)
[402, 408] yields 9.724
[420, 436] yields 9.256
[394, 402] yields 9.135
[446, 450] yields 7.435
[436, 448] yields 8.58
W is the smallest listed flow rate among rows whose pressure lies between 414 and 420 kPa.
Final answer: 9.226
